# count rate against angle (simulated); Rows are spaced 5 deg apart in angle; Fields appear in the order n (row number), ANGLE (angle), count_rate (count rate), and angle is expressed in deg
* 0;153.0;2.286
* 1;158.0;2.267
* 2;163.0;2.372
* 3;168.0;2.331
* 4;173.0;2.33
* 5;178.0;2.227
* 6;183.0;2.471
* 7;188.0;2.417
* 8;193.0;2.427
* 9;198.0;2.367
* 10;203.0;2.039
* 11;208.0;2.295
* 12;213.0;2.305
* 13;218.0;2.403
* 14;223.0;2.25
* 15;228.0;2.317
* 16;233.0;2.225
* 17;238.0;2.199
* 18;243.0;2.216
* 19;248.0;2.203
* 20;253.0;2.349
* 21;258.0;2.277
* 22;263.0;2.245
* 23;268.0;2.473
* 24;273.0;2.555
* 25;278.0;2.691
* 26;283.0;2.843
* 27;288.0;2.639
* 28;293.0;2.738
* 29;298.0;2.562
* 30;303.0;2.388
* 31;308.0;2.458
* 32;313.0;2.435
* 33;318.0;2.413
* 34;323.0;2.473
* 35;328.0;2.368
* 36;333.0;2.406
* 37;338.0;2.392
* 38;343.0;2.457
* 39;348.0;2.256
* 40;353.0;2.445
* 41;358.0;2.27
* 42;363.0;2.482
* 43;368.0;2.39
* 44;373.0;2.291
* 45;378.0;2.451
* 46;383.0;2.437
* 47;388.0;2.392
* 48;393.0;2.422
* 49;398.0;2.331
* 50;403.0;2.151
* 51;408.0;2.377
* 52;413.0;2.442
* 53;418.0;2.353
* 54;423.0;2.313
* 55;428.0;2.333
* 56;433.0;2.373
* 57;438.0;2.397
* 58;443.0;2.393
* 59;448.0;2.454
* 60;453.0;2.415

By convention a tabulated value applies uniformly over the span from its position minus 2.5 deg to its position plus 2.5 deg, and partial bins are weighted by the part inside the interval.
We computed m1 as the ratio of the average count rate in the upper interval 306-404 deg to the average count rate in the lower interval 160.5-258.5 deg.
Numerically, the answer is 1.0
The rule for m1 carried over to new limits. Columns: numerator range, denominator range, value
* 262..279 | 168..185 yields 1.07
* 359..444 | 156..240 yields 1.03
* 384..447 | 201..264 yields 1.05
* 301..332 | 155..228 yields 1.04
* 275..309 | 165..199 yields 1.11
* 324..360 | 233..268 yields 1.05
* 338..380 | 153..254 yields 1.04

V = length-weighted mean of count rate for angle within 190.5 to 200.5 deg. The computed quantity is 2.4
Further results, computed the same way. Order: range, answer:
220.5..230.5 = 2.28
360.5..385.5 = 2.41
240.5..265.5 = 2.26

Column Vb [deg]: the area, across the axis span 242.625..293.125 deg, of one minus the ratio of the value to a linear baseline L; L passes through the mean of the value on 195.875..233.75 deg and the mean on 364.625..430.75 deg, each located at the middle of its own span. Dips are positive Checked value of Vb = -3.8 deg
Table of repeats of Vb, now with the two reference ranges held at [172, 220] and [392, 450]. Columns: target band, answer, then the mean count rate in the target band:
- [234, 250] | 0.9 deg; 2.21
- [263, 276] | -0.7 deg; 2.47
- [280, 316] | -3.7 deg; 2.58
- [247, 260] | 0.3 deg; 2.28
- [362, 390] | -0.6 deg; 2.4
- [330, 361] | -0.3 deg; 2.37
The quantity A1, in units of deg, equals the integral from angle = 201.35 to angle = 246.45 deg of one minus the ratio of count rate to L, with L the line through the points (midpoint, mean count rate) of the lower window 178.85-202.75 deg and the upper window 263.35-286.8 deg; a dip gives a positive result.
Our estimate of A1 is 3.8 deg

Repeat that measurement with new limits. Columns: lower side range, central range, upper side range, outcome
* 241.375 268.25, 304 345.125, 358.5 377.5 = -1.41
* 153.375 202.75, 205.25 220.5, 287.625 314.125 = 0.41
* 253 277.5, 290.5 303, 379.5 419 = -1.04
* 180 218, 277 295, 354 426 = -2.92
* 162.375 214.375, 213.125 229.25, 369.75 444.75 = 0.06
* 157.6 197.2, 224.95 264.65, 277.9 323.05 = 3.48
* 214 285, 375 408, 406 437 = 0.05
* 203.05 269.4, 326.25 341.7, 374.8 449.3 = -0.43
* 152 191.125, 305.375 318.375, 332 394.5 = -0.33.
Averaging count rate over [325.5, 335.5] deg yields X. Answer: 2.39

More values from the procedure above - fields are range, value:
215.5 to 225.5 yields 2.33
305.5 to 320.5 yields 2.44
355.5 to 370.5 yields 2.38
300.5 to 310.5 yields 2.42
